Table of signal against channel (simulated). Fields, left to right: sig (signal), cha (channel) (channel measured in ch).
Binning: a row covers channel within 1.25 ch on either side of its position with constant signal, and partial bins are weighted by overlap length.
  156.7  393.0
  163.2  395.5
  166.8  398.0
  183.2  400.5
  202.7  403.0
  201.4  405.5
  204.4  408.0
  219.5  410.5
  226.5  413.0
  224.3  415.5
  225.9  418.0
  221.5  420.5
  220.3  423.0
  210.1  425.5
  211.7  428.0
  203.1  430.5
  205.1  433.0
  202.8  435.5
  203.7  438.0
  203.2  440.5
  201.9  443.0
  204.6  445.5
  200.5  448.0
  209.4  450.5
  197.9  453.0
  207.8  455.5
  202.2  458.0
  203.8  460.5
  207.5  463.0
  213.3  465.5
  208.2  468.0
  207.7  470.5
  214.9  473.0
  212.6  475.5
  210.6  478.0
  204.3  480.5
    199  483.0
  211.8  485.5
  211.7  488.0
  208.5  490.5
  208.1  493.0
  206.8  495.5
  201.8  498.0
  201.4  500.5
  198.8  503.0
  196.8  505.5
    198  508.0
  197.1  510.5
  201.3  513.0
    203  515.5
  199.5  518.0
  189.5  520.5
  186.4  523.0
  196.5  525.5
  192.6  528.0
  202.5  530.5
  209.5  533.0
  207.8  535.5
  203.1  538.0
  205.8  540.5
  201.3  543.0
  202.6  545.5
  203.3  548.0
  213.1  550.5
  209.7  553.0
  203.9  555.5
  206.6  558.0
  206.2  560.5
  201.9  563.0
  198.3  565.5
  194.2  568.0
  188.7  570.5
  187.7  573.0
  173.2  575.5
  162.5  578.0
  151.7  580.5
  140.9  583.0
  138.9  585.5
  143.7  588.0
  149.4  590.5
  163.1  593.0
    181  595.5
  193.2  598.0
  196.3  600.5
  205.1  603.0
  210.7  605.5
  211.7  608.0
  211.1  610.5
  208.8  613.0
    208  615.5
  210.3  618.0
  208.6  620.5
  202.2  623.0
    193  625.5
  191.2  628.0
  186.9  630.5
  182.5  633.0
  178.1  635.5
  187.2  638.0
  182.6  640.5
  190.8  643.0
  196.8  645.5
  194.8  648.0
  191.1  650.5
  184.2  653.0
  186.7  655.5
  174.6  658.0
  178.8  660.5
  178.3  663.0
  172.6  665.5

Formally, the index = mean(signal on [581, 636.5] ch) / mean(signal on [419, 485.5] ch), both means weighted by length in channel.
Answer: 0.90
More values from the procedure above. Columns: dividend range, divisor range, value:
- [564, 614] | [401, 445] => 0.86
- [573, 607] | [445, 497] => 0.82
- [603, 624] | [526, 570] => 1.03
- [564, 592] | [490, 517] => 0.83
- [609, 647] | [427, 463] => 0.96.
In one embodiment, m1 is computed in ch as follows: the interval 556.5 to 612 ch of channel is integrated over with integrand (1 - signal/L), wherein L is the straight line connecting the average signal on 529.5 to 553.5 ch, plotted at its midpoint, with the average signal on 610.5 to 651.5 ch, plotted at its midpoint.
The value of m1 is 4.9 ch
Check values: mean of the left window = 206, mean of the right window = 195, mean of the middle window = 183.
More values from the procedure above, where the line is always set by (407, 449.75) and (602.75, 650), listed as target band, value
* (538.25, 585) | 2.5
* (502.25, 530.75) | 1.2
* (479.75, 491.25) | 0.0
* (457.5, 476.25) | 0.0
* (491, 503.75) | 0.2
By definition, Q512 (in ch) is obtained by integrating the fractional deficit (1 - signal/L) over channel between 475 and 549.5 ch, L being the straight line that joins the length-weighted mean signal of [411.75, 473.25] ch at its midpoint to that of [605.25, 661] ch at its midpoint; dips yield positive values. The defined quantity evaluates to 0.6 ch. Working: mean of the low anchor 209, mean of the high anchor 194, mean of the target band 202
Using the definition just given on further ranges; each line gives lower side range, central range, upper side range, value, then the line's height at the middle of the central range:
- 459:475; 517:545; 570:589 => -2.9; 181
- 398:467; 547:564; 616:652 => -0.7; 198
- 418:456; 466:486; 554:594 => -1.0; 199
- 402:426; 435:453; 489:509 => 0.7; 211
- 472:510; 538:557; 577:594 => -3.7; 172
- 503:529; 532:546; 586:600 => -1.3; 187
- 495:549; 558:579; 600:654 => 0.9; 199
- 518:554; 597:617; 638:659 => -1.3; 193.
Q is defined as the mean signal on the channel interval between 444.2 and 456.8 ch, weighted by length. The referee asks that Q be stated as 204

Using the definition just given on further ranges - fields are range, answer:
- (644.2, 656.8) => 191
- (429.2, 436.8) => 204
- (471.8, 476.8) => 214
